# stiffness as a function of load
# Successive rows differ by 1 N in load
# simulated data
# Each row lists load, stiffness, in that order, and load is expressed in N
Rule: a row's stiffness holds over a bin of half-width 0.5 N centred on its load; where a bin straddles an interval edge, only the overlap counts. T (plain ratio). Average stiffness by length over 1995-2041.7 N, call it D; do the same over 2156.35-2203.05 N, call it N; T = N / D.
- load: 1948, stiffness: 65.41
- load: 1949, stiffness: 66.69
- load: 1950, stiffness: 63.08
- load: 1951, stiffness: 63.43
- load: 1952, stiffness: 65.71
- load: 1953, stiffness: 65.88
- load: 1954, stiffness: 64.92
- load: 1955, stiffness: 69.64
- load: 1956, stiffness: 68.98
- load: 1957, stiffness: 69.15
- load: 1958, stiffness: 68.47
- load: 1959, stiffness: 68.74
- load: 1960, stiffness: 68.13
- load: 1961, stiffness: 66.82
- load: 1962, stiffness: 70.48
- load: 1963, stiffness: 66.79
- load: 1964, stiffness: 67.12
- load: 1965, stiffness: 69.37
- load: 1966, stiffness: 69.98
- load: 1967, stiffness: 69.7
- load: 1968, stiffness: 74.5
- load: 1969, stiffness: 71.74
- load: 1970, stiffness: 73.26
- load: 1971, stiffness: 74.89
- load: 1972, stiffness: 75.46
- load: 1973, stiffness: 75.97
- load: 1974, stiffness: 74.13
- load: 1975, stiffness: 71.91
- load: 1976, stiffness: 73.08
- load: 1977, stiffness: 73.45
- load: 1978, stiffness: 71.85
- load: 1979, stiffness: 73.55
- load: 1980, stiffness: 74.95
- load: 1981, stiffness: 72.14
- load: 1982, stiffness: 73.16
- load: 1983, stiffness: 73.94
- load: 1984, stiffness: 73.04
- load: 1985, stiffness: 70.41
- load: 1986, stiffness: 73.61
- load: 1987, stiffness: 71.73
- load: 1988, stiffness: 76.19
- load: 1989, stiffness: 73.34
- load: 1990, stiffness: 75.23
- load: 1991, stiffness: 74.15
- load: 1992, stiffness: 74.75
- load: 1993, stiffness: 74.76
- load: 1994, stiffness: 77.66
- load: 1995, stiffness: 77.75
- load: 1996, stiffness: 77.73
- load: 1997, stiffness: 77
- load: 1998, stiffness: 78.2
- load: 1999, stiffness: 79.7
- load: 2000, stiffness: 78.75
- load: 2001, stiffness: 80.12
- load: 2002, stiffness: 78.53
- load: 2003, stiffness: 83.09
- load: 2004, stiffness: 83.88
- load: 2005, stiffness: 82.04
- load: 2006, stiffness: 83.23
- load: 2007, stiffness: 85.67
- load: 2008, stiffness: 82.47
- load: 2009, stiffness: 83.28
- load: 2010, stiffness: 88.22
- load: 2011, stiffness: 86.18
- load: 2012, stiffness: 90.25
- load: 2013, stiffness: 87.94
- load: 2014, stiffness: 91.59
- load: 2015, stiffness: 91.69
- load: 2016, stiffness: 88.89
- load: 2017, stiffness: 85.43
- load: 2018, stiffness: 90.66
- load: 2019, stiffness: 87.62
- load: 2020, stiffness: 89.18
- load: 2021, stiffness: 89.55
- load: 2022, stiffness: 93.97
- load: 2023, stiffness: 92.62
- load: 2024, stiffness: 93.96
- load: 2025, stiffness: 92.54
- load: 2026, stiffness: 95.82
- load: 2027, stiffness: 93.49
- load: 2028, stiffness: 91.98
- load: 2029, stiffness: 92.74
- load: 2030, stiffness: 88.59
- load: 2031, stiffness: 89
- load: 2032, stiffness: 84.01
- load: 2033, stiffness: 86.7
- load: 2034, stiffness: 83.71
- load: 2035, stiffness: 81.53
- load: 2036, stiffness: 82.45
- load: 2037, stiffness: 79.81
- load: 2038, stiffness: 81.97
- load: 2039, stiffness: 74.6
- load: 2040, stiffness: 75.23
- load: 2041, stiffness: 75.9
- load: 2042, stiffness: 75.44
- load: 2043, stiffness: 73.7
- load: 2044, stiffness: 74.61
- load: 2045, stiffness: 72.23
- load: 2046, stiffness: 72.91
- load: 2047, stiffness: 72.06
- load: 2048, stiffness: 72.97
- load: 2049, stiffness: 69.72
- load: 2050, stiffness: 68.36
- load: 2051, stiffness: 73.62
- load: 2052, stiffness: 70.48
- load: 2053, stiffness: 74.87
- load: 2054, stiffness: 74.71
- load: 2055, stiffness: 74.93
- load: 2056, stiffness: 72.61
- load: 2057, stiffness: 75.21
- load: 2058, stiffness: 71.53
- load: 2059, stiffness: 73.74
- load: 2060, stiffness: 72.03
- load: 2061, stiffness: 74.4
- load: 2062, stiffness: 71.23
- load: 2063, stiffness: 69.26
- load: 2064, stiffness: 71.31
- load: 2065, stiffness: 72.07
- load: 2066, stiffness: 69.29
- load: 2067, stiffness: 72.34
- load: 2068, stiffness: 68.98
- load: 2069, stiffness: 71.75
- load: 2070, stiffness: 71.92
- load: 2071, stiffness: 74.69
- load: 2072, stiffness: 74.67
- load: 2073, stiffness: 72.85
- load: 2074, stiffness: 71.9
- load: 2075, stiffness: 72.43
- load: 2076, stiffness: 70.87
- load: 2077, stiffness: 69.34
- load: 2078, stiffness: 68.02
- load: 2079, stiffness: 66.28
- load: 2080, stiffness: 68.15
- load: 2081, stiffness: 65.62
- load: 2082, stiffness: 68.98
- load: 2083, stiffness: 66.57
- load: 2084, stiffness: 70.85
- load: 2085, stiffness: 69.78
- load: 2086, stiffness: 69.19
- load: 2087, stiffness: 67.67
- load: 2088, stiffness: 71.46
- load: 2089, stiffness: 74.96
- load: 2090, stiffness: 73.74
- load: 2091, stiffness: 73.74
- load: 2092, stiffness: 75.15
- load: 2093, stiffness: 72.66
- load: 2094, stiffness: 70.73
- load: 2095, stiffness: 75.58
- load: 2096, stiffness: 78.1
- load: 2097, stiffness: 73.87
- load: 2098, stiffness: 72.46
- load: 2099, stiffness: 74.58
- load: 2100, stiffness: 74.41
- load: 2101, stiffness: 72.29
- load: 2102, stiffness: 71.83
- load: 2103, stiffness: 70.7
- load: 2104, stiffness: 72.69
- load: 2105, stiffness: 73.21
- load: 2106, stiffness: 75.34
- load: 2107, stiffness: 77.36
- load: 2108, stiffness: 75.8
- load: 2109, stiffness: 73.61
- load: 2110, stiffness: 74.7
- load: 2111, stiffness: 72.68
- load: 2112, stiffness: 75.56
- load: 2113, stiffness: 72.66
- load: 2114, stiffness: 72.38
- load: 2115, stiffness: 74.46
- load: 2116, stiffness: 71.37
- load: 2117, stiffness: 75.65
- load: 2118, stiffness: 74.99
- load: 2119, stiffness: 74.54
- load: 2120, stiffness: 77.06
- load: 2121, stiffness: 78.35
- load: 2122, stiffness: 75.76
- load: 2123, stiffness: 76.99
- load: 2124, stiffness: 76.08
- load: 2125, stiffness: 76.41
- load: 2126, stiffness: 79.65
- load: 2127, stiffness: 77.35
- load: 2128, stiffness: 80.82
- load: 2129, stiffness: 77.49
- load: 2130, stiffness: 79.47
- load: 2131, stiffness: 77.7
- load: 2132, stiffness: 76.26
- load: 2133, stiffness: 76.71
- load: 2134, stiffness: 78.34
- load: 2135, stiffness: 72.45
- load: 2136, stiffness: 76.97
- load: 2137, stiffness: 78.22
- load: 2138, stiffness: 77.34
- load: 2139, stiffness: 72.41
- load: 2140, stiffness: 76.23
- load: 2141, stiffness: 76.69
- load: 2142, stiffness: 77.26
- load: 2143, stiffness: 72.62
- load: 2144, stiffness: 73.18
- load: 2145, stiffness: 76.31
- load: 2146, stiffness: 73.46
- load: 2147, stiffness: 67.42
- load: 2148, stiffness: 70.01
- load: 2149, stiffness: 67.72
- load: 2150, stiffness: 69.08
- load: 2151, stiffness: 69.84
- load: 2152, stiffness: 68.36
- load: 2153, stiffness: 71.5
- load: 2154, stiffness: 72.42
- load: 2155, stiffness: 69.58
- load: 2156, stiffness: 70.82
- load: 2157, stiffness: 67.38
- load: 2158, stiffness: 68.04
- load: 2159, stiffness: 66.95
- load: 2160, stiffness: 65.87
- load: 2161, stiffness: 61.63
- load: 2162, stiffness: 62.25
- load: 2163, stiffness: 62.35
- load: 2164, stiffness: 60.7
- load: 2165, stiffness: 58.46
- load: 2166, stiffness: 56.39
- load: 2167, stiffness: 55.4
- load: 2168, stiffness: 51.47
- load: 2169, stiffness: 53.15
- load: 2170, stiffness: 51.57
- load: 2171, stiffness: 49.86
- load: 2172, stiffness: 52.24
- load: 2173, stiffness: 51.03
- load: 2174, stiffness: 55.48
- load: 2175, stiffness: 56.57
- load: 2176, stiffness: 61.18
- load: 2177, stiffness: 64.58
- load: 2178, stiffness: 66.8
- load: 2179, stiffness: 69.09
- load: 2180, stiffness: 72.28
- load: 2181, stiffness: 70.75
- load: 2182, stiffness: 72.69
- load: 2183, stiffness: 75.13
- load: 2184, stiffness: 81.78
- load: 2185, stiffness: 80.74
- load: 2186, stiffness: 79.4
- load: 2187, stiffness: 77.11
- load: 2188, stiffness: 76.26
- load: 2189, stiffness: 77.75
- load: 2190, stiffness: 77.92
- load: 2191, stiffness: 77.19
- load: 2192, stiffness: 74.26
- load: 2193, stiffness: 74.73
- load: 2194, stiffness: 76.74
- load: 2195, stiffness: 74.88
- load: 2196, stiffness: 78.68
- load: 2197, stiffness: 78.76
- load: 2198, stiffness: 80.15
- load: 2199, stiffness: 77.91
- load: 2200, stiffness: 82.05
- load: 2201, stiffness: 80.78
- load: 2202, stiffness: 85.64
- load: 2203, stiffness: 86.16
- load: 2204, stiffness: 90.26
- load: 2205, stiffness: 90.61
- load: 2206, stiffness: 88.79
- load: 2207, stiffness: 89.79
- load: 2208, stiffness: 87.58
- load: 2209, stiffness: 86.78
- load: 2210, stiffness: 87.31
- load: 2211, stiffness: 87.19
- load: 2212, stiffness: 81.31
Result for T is 0.81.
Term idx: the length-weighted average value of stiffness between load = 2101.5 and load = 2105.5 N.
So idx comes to 72.1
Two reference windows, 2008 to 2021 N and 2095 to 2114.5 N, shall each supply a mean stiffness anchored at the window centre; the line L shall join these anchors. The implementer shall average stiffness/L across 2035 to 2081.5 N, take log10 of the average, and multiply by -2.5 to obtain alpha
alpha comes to 0.121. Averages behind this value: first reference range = 88.2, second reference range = 73.9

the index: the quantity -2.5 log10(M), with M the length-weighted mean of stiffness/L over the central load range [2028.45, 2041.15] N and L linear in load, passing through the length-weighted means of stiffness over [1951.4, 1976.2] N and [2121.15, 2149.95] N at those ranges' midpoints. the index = -0.15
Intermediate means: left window 70.1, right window 75.5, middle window 83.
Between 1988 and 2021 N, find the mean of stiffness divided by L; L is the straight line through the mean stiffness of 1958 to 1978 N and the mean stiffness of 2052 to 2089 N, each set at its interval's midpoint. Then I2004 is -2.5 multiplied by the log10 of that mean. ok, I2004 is -0.159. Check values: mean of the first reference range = 71.3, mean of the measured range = 82.5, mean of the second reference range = 71.2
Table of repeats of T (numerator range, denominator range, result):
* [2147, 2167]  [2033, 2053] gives 0.87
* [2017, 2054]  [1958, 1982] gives 1.15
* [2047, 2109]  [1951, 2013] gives 0.96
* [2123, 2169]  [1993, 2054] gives 0.86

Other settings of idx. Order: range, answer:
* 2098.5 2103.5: 72.8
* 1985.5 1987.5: 72.7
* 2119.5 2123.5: 77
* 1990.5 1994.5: 75.3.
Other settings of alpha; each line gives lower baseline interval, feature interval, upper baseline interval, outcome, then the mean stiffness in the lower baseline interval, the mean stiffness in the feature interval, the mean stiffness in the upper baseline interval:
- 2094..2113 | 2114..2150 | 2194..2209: 0.02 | 74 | 75.4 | 83.6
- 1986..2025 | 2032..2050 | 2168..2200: 0.05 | 83.1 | 76.8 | 69.8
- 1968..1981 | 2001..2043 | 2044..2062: -0.18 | 73.7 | 86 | 72.7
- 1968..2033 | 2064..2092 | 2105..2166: 0.08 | 81.3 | 70.8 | 72.9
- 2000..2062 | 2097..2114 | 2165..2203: 0.03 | 81.9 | 73.7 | 69.8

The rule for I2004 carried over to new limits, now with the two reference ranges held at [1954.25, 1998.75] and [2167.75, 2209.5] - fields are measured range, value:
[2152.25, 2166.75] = 0.13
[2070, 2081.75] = 0.04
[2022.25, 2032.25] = -0.25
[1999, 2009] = -0.13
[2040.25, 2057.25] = 0.00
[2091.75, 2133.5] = -0.03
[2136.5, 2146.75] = -0.03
